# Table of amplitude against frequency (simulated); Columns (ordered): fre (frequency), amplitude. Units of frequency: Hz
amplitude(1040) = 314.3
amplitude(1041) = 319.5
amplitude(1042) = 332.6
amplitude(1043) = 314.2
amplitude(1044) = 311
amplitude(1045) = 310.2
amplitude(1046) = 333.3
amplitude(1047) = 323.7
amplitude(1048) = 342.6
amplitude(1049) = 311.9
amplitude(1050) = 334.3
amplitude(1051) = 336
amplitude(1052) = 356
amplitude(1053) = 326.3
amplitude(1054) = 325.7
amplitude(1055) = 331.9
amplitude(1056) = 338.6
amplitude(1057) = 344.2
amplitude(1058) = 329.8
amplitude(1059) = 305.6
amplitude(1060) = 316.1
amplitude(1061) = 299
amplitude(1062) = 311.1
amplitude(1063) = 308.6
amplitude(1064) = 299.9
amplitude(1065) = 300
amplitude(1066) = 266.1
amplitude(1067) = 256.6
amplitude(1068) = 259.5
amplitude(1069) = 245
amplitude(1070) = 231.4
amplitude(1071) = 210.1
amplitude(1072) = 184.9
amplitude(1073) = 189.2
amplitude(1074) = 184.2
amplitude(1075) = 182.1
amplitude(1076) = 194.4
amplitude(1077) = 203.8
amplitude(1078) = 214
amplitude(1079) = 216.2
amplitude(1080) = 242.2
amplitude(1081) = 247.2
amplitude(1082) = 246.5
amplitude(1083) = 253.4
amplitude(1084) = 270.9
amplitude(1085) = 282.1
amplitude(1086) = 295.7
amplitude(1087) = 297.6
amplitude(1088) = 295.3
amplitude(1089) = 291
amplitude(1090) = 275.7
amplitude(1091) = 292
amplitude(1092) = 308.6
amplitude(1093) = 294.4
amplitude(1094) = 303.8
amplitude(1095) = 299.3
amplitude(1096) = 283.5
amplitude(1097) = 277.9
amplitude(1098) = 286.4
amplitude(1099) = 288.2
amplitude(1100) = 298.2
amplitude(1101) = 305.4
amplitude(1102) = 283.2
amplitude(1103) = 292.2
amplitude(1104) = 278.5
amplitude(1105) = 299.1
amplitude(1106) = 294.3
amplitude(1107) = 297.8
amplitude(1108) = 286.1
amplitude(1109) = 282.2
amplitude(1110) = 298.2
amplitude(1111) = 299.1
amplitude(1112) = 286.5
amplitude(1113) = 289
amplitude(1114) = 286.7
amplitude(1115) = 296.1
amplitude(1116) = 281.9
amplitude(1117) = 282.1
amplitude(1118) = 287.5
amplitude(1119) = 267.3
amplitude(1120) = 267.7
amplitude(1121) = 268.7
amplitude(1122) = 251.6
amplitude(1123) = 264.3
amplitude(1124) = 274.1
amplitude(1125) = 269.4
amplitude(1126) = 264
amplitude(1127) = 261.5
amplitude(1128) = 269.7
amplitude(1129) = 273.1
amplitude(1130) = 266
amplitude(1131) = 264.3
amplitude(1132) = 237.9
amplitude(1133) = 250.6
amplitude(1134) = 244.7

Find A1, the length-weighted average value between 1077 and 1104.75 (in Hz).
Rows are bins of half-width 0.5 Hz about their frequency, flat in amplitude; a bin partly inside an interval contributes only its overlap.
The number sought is 277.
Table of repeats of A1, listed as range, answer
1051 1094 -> 273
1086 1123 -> 288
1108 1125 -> 280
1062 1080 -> 235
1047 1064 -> 325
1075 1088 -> 246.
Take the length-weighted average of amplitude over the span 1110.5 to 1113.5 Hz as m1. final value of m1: 292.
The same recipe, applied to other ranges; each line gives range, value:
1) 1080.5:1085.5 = 260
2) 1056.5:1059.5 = 327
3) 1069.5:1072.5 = 209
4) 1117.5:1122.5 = 269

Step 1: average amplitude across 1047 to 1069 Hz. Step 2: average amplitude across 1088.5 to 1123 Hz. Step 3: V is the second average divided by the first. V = 0.9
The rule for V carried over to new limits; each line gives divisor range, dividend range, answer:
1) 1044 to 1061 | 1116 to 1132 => 0.82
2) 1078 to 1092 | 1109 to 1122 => 1.05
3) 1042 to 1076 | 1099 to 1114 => 1.00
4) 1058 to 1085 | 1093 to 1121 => 1.16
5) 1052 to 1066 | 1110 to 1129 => 0.87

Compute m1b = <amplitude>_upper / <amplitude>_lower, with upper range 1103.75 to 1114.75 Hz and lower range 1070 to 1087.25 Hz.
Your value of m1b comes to 1.27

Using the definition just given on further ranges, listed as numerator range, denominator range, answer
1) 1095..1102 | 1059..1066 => 0.96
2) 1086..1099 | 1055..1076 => 1.09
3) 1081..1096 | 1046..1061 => 0.86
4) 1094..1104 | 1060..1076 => 1.17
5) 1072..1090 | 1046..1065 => 0.74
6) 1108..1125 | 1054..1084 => 1.08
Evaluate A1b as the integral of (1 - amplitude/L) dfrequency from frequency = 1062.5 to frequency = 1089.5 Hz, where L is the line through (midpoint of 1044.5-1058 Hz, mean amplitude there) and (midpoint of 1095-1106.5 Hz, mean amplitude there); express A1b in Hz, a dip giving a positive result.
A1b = 5.54 Hz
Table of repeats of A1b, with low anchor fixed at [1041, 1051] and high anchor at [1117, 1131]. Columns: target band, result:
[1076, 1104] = 1.7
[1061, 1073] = 1.9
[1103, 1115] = -0.5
